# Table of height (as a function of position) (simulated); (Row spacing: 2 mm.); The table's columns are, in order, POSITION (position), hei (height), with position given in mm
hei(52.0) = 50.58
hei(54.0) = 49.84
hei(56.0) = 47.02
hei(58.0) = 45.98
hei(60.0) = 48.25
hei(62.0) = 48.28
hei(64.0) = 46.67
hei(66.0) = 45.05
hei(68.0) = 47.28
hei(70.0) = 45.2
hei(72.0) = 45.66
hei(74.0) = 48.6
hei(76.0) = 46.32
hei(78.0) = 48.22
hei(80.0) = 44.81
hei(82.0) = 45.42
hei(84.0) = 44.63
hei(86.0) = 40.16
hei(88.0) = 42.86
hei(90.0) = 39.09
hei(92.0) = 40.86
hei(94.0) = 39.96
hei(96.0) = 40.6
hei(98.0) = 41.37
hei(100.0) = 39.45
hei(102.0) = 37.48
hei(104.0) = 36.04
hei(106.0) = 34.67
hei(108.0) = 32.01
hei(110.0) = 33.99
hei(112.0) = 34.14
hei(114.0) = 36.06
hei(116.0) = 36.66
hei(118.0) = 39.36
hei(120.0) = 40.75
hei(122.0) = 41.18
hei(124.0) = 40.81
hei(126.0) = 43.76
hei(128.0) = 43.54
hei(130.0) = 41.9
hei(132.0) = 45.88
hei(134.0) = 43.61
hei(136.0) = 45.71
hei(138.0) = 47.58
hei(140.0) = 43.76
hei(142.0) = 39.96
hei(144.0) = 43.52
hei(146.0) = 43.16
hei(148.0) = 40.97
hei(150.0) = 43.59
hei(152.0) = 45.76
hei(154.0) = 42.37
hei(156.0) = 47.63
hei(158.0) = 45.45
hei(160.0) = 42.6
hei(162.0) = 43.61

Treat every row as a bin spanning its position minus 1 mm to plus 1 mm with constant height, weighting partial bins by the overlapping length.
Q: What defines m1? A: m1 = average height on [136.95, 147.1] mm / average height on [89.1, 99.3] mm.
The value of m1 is 1.1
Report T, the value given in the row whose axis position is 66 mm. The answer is 45.05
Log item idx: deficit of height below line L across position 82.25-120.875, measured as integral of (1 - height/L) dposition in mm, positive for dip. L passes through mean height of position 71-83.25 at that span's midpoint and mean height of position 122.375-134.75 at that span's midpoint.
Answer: 5.5 mm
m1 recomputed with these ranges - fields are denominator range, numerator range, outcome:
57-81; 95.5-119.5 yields 0.79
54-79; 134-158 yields 0.94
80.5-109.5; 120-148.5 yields 1.09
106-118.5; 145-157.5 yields 1.25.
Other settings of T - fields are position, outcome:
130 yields 41.9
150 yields 43.59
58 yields 45.98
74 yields 48.6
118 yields 39.36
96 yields 40.6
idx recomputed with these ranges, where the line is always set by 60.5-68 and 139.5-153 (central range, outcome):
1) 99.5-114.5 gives 3.18 mm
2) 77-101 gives 1.79 mm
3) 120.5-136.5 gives 0.23 mm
